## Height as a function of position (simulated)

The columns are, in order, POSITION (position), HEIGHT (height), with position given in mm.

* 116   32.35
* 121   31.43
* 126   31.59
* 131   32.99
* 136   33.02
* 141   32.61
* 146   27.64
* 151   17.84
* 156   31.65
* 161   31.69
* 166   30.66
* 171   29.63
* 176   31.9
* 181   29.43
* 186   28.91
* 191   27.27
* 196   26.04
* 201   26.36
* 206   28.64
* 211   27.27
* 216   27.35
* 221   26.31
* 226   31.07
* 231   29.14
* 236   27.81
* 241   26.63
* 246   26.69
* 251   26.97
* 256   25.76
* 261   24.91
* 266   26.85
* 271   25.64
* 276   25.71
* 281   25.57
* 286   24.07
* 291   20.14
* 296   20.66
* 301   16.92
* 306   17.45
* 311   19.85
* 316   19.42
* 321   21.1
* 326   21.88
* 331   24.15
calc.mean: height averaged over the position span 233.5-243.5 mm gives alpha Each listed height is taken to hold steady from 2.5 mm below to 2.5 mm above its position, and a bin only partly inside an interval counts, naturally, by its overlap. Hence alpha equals 27.2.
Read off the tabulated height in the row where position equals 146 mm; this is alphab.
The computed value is 27.64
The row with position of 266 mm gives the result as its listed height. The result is 26.85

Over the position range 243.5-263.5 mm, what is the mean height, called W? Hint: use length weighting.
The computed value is 26.1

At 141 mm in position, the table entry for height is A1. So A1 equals 32.61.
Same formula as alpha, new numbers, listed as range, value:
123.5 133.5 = 32.3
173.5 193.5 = 29.4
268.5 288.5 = 25.2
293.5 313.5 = 18.7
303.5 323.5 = 19.5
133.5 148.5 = 31.1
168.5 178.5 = 30.8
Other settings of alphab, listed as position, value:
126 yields 31.59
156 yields 31.65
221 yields 26.31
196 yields 26.04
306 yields 17.45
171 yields 29.63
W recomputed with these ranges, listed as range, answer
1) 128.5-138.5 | 33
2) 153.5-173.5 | 30.9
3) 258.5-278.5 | 25.8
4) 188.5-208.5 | 27.1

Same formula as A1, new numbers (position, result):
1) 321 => 21.1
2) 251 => 26.97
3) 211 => 27.27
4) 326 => 21.88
